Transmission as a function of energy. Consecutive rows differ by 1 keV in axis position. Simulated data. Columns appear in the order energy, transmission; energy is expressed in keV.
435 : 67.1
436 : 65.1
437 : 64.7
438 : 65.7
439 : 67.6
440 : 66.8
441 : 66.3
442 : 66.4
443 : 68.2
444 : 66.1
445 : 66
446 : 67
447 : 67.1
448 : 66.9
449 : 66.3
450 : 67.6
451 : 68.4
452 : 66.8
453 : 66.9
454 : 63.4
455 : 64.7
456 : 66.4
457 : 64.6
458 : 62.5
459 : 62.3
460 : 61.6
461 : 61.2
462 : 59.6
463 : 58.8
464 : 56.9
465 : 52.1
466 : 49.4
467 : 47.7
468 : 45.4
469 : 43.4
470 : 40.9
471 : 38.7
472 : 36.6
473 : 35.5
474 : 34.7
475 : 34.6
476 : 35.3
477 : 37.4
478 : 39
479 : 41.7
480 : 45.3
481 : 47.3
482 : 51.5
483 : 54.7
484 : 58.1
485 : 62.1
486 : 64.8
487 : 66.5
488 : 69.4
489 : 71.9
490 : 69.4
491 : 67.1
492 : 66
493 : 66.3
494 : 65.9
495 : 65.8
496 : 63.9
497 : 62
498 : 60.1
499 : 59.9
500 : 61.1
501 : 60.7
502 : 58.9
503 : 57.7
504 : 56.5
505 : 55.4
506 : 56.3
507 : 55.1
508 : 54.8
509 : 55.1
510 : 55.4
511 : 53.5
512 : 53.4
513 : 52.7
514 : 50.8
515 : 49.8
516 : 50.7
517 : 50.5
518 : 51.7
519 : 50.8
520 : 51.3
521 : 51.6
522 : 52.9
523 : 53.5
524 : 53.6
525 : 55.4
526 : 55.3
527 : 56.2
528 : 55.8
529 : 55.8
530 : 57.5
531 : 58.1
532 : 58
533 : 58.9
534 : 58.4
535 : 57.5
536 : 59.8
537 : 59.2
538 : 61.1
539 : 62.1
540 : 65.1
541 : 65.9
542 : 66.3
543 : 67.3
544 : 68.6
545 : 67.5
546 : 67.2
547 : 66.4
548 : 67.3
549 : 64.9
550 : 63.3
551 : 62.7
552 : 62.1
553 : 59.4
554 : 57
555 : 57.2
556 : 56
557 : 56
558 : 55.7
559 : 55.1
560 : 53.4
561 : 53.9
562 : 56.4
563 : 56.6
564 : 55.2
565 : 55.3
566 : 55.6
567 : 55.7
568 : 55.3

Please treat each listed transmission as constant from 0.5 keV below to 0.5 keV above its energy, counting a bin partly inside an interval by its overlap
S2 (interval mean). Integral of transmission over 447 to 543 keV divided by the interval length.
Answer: 56.5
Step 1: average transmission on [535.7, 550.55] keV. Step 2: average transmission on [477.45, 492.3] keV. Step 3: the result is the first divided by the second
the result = 1.12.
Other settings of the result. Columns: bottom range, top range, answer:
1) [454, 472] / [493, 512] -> 1.07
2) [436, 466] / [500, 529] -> 0.85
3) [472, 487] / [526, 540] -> 1.26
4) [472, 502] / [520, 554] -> 1.09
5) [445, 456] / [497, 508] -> 0.88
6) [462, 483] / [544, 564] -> 1.36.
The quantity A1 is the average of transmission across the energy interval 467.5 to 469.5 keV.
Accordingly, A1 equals 44.4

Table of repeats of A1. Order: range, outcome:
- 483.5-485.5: 60.1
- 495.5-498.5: 62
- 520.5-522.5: 52.2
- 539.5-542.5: 65.8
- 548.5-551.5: 63.6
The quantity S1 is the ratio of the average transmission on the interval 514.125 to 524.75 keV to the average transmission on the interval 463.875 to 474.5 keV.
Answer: 1.2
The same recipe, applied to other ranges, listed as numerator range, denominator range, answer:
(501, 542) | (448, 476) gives 1.03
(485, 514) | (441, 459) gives 0.92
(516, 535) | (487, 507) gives 0.87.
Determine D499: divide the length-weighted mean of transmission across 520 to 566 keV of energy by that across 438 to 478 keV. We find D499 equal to 1.04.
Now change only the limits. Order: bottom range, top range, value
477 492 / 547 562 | 1.03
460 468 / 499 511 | 1.04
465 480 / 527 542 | 1.47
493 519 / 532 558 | 1.09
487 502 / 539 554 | 1.00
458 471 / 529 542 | 1.13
